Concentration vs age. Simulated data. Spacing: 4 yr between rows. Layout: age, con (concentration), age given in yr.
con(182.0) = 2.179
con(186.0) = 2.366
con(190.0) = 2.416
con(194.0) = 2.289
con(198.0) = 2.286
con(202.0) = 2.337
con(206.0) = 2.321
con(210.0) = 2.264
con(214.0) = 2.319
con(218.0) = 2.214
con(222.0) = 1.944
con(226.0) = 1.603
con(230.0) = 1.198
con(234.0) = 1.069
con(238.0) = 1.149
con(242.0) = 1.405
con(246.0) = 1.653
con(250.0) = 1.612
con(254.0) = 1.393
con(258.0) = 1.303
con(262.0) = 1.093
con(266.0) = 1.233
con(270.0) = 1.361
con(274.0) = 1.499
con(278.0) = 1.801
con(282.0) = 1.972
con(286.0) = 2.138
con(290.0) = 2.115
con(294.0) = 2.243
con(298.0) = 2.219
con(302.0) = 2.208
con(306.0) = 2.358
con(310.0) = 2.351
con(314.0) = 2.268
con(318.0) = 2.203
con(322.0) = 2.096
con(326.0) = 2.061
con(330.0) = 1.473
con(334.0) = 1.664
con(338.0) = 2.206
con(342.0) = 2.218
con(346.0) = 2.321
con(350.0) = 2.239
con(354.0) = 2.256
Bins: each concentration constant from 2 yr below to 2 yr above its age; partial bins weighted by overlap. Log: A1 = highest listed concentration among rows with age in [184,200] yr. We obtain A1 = 2.416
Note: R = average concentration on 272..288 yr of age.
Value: 1.85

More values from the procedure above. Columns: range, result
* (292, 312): 2.28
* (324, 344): 1.92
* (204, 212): 2.29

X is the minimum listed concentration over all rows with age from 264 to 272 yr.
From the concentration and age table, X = 1.233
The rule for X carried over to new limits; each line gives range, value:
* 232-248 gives 1.069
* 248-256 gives 1.393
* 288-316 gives 2.115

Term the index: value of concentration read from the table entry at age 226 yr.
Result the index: 1.603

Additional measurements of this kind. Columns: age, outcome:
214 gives 2.319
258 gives 1.303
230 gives 1.198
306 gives 2.358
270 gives 1.361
